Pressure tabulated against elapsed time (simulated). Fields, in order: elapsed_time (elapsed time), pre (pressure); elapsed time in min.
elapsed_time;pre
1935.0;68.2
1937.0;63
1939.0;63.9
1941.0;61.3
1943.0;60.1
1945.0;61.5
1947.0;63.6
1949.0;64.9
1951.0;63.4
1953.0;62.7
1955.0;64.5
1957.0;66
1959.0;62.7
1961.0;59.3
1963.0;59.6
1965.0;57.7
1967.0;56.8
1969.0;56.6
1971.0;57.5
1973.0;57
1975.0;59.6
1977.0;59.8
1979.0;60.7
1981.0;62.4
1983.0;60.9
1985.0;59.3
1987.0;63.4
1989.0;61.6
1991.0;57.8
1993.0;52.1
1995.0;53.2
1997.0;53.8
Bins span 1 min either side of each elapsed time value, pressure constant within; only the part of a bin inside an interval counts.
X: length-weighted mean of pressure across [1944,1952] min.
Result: 63.4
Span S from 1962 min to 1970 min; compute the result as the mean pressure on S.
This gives 57.7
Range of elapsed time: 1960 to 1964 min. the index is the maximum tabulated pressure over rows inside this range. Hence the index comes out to 59.6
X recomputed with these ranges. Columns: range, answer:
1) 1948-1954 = 63.7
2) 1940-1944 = 60.7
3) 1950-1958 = 64.2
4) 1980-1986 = 60.9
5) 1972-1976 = 58.3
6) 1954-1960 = 64.4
